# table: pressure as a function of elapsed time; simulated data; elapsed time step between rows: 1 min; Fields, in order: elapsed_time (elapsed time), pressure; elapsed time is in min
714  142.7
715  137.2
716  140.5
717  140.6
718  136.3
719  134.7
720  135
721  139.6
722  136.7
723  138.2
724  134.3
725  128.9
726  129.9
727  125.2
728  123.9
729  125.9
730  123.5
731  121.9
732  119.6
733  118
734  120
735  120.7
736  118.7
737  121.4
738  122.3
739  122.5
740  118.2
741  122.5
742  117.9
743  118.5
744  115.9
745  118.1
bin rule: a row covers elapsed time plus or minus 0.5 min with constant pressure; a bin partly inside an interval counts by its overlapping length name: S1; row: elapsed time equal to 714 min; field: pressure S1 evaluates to 142.7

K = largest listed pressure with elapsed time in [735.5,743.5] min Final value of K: 122.5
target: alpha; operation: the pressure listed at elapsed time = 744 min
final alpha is 115.9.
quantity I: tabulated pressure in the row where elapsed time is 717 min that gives 140.6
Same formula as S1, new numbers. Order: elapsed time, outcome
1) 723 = 138.2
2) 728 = 123.9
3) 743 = 118.5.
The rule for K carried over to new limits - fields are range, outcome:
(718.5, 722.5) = 139.6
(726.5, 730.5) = 125.9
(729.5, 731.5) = 123.5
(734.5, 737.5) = 121.4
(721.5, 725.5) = 138.2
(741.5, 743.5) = 118.5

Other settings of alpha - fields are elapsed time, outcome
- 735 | 120.7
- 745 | 118.1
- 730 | 123.5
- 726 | 129.9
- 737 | 121.4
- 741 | 122.5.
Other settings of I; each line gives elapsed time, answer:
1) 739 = 122.5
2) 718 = 136.3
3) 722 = 136.7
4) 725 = 128.9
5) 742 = 117.9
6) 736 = 118.7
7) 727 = 125.2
